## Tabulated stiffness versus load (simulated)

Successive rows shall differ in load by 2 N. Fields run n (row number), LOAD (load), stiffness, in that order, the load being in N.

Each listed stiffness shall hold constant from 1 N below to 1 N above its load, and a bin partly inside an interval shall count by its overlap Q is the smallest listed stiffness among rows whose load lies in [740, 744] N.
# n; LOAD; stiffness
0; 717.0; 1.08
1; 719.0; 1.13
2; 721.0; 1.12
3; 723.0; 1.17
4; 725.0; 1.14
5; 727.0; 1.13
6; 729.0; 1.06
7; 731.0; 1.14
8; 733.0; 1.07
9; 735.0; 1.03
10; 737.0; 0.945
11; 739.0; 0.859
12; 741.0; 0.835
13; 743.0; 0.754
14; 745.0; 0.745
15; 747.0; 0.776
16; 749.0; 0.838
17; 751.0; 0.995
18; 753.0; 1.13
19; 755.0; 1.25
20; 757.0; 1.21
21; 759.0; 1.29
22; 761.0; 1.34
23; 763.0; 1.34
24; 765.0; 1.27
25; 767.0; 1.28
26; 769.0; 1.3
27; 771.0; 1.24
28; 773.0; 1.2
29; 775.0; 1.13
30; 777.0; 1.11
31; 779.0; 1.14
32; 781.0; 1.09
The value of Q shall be 0.754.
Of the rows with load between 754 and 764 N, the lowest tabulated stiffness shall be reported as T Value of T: 1.21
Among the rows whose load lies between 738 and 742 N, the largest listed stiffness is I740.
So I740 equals 0.859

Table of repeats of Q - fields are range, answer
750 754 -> 0.995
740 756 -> 0.745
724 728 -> 1.13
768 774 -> 1.2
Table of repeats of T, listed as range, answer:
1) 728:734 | 1.06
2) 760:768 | 1.27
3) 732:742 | 0.835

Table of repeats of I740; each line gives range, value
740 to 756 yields 1.25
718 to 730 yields 1.17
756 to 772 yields 1.34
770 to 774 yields 1.24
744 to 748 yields 0.776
